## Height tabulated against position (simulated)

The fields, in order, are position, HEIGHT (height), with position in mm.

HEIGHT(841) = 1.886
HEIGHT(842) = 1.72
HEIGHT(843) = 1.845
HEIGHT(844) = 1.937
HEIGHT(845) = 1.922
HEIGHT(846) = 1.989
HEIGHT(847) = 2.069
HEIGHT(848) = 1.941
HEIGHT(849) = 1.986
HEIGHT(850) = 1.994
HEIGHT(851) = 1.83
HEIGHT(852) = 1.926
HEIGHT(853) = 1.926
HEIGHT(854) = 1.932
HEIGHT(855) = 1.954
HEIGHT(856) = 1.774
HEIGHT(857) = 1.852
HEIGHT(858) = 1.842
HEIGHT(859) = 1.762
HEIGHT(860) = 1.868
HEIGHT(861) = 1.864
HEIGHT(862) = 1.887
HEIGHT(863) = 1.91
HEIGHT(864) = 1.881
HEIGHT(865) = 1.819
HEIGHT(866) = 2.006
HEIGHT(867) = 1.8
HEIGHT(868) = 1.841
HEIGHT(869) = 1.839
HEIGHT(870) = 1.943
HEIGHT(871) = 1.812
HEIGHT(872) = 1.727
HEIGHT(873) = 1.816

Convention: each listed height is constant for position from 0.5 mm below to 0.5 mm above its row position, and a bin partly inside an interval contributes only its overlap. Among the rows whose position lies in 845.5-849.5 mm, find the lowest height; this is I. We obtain 1.941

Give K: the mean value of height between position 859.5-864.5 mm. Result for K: 1.88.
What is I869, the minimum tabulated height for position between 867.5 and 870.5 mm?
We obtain 1.839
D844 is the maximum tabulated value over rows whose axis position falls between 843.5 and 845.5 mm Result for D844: 1.937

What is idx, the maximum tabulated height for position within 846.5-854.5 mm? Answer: 2.069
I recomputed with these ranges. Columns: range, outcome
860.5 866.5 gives 1.819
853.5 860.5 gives 1.762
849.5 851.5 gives 1.83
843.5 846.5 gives 1.922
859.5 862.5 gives 1.864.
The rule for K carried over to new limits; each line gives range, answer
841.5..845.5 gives 1.86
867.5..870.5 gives 1.87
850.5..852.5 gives 1.88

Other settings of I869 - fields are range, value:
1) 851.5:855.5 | 1.926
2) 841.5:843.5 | 1.72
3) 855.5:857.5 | 1.774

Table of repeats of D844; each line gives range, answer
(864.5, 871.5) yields 2.006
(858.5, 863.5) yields 1.91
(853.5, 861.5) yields 1.954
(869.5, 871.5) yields 1.943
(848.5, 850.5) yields 1.994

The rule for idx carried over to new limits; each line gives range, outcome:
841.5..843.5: 1.845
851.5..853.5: 1.926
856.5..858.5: 1.852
